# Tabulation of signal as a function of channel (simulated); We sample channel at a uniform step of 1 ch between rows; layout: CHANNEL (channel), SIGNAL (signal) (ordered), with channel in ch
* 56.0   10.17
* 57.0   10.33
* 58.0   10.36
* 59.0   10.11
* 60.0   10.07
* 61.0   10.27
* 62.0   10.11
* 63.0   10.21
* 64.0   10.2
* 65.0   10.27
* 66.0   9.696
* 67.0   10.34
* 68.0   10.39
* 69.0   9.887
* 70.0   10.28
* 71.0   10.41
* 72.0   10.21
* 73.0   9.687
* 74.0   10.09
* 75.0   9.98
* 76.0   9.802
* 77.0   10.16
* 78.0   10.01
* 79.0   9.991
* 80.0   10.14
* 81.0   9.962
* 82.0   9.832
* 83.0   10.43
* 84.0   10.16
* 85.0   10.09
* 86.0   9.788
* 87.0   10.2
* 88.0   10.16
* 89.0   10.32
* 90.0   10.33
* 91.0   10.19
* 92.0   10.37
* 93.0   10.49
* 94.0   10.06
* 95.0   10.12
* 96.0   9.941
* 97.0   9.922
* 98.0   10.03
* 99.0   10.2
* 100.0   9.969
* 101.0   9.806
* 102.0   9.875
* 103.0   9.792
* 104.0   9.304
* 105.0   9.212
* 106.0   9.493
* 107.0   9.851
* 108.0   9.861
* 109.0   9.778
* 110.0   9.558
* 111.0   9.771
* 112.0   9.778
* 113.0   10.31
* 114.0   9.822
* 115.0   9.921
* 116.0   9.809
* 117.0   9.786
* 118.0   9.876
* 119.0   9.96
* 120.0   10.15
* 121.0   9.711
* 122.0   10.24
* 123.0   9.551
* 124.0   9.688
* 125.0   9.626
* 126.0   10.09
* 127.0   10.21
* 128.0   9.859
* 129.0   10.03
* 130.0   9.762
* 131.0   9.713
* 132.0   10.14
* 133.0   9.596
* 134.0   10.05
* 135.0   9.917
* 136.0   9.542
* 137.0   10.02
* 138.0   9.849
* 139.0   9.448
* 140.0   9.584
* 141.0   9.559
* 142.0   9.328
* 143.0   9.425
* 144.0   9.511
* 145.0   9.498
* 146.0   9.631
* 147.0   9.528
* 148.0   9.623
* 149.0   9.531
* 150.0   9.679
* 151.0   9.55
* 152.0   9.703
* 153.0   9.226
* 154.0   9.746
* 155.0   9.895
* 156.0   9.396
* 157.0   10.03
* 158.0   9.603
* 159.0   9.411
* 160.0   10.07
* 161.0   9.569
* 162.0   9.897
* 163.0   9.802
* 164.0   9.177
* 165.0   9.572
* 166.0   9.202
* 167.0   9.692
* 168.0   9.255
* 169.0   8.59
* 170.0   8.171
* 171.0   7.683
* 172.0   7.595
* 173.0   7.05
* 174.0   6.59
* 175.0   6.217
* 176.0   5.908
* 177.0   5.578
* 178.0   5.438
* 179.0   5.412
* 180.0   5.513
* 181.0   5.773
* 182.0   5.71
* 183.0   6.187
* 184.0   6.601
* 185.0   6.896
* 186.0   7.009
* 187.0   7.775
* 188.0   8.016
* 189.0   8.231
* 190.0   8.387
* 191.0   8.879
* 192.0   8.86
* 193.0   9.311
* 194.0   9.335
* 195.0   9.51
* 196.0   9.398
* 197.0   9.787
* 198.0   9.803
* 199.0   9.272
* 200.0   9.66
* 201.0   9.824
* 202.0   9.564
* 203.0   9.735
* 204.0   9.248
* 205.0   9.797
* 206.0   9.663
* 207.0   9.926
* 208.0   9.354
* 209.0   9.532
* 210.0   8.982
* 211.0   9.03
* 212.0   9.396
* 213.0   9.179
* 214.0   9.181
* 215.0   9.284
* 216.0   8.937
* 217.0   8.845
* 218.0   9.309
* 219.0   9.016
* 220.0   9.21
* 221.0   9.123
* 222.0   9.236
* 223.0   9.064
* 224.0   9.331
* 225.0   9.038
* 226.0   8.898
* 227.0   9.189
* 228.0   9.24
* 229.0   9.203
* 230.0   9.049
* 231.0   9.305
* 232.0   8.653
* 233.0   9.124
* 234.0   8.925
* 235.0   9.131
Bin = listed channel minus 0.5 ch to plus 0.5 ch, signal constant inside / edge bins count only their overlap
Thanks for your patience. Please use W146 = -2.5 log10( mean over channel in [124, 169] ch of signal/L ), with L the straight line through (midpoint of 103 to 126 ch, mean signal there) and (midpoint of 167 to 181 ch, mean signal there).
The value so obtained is -0.18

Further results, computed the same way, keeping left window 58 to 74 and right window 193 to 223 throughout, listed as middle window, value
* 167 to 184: 0.38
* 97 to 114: 0.02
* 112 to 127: 0.00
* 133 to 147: 0.01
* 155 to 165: 0.00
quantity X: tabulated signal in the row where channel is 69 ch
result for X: 9.887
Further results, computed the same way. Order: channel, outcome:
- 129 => 10.03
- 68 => 10.39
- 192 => 8.86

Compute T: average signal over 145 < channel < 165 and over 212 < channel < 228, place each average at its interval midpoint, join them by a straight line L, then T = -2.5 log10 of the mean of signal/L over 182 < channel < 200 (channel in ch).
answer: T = 0.12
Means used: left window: 9.63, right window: 9.13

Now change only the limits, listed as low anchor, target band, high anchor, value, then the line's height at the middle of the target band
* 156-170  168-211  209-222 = 0.15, 9.31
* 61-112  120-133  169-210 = -0.07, 9.26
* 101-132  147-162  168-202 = -0.12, 8.67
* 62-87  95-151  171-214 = -0.06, 9.3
